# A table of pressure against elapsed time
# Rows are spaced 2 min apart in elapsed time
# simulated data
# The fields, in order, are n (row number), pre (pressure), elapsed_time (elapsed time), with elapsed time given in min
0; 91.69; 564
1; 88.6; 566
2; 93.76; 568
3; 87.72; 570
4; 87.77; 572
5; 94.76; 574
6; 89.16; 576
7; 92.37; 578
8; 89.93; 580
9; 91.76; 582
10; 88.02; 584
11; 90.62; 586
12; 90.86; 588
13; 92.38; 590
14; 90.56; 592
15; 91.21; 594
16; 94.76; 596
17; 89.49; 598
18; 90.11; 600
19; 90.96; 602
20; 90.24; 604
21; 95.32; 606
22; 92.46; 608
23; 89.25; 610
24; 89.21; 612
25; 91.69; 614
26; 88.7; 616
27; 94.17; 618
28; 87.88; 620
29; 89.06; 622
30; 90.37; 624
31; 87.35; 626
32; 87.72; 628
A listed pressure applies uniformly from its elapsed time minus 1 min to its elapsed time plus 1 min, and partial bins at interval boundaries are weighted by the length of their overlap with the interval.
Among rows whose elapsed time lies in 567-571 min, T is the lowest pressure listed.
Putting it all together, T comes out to 87.72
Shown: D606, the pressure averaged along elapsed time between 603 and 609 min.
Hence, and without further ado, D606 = 92.7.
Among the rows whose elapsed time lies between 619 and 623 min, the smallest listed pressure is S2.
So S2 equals 87.88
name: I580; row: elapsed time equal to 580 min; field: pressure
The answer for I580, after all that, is 89.93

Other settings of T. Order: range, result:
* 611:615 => 89.21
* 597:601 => 89.49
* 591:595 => 90.56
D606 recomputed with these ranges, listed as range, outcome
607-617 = 90.3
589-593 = 91.5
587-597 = 92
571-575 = 91.3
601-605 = 90.6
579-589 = 90.2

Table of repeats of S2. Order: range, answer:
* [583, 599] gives 88.02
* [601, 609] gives 90.24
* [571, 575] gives 87.77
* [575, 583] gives 89.16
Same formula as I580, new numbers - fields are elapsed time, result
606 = 95.32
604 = 90.24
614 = 91.69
